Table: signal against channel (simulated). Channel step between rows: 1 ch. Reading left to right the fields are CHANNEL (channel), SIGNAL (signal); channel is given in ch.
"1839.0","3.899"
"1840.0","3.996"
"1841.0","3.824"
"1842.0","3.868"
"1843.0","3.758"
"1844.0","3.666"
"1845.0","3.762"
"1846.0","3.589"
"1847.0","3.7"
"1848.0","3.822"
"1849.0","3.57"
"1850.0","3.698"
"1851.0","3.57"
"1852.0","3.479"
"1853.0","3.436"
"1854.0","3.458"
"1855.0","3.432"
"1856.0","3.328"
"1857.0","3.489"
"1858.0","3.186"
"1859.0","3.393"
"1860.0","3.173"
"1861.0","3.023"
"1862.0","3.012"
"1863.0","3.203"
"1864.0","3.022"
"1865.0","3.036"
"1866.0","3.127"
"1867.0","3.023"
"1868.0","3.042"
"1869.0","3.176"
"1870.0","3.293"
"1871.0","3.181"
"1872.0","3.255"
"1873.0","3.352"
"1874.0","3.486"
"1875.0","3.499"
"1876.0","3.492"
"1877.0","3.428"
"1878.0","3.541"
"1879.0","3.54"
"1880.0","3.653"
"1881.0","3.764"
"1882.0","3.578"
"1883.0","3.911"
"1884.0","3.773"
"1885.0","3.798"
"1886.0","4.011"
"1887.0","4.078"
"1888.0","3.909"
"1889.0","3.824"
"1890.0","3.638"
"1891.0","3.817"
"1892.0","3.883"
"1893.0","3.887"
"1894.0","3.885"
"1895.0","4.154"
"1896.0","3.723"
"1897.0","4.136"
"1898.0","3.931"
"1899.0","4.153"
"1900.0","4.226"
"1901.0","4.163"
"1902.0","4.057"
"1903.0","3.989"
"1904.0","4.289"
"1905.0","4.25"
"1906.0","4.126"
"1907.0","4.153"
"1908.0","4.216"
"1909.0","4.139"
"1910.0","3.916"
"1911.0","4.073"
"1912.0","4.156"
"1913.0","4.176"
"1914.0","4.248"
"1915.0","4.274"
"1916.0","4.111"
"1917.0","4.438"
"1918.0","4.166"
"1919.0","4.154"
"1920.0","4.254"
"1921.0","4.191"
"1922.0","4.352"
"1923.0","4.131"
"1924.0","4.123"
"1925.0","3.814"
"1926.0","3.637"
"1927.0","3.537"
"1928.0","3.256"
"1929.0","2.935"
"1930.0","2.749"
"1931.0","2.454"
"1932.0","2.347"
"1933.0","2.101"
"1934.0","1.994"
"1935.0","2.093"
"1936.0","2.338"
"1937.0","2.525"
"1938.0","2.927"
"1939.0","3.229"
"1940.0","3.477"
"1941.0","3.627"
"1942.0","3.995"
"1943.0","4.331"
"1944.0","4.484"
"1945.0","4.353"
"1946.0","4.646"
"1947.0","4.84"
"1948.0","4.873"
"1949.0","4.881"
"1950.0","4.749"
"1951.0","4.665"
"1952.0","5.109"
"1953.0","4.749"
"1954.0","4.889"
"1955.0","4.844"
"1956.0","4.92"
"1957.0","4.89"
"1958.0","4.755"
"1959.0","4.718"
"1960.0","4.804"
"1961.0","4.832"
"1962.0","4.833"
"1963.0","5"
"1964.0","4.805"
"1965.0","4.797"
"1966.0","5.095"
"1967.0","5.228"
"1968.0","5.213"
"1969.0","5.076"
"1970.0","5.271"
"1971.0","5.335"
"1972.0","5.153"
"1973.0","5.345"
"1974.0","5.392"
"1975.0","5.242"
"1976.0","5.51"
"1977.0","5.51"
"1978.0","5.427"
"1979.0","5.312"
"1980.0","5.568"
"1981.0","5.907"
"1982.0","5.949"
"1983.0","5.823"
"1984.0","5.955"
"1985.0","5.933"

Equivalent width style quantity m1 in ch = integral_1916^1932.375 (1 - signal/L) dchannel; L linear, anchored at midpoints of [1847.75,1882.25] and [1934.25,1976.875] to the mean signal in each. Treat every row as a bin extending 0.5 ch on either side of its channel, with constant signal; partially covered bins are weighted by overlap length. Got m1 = 1.8 ch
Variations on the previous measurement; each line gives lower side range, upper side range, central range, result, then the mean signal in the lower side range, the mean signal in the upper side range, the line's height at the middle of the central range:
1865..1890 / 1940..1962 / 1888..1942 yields 4.59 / 3.52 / 4.64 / 4.09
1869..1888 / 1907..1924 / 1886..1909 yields -0.77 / 3.59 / 4.18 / 3.89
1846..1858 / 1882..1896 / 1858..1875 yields 2.23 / 3.53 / 3.87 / 3.66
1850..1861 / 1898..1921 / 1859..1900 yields 1.94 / 3.39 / 4.16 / 3.74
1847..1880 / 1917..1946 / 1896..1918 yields -4.70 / 3.35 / 3.45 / 3.41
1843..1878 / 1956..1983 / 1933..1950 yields 3.94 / 3.37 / 5.2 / 4.73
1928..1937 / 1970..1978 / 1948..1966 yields -3.14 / 2.43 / 5.35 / 4.16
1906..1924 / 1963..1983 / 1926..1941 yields 5.85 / 4.18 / 5.33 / 4.55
